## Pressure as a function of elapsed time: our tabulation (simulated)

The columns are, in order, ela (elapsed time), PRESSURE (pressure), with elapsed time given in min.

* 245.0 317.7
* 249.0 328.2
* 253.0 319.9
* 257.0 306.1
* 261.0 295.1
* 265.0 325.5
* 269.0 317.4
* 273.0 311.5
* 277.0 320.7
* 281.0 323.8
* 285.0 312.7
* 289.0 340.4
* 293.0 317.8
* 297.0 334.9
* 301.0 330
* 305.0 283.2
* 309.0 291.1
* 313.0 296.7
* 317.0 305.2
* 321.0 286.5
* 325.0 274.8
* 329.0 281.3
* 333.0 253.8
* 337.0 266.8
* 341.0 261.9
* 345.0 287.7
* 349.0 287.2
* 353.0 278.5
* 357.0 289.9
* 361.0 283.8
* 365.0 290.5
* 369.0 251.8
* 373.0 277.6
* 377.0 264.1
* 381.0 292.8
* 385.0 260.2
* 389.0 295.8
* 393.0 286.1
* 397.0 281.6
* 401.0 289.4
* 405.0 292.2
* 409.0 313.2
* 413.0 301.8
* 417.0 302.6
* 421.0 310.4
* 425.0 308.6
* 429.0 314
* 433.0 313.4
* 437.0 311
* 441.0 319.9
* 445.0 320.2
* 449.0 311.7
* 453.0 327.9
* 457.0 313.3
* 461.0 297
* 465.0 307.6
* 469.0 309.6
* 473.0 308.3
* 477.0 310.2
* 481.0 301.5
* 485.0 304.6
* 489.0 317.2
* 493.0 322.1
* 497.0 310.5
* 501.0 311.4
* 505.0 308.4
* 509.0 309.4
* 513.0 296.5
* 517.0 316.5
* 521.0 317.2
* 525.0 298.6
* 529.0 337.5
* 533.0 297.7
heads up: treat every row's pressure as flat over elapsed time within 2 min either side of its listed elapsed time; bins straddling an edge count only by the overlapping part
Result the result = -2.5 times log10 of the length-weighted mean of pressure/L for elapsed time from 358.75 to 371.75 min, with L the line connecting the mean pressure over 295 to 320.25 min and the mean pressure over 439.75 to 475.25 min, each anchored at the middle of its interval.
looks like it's 0.12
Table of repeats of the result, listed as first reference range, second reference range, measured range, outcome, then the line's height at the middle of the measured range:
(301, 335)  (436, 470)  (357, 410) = 0.06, 300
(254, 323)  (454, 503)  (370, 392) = 0.12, 311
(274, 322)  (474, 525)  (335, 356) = 0.13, 312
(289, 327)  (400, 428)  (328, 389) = 0.11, 304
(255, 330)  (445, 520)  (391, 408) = 0.08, 310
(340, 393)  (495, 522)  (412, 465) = -0.06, 295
